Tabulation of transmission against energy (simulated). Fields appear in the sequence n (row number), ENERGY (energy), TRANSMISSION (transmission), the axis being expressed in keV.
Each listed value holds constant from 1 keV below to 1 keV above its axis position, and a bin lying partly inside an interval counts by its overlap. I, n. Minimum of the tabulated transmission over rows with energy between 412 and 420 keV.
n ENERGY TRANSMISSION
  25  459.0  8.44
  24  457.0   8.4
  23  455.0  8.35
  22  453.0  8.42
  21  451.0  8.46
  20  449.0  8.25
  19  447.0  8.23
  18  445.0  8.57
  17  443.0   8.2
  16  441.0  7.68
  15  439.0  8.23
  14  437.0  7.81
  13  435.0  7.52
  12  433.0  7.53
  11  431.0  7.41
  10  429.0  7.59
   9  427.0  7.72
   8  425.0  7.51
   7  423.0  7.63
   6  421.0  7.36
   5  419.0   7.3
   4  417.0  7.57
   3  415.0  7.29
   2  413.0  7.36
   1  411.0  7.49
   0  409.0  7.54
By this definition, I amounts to 7.29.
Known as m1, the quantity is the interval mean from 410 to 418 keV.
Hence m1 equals 7.43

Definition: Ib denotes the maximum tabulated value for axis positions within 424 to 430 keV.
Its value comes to 7.72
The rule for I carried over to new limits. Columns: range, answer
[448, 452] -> 8.25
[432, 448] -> 7.52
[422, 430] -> 7.51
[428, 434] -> 7.41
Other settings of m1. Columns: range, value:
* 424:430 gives 7.61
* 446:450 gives 8.24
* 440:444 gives 7.94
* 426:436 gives 7.55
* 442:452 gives 8.34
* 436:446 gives 8.1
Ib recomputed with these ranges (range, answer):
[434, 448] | 8.57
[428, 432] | 7.59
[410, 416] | 7.49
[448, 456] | 8.46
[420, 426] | 7.63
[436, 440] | 8.23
